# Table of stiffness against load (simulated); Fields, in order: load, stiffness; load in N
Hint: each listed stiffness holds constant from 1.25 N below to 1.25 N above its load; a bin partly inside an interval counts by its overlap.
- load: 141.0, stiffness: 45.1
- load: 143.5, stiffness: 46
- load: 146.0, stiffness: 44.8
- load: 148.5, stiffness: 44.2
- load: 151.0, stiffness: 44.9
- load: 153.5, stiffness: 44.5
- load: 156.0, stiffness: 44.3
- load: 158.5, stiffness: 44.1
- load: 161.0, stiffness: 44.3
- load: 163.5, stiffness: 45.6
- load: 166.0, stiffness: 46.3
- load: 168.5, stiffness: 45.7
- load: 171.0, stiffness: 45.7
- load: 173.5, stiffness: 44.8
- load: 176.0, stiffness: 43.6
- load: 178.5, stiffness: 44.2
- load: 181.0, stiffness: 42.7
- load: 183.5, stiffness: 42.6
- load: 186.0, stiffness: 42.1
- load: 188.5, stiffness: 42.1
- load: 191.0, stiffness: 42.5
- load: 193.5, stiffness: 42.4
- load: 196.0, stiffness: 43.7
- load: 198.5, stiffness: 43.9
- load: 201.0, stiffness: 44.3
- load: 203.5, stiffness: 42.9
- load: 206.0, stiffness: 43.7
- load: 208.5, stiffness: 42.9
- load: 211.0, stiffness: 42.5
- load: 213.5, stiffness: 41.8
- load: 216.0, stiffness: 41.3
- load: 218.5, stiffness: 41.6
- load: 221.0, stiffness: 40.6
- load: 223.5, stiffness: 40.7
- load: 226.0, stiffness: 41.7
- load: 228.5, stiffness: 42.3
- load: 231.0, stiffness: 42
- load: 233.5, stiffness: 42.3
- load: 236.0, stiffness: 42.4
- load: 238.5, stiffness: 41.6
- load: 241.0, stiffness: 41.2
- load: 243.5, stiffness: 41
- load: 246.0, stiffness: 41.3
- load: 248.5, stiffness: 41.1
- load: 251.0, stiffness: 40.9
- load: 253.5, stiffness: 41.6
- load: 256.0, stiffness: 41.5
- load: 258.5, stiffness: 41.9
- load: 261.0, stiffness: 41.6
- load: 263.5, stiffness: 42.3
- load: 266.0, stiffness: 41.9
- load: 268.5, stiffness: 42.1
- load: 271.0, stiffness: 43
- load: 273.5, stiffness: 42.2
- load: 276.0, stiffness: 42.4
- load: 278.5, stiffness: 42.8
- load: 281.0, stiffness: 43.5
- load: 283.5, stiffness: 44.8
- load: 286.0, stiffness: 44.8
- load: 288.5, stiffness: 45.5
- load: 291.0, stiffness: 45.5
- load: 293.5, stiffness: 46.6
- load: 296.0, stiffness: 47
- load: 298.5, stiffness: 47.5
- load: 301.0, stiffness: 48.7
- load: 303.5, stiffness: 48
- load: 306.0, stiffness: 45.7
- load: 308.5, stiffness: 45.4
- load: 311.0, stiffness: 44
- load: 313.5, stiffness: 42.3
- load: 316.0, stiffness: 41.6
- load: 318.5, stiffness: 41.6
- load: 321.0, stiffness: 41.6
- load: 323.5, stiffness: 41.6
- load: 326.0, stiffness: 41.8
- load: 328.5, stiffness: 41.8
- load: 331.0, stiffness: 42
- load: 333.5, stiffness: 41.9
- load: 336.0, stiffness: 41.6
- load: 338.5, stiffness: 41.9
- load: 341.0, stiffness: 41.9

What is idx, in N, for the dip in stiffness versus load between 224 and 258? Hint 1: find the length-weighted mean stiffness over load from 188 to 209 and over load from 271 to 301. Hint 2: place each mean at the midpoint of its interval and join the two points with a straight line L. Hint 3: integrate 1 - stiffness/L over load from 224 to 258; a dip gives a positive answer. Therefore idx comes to 1.9 N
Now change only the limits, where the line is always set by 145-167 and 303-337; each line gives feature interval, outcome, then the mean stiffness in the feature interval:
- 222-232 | 0.5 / 41.6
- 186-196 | 0.4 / 42.5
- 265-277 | 0.3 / 42.3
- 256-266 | 0.4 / 41.9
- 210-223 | 0.8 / 41.5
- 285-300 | -1.1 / 46.2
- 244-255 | 0.6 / 41.2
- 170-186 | 0.3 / 43.8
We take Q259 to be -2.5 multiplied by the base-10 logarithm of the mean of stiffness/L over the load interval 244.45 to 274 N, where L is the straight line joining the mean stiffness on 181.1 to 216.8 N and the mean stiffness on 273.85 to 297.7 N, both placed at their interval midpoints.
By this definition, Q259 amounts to 0.06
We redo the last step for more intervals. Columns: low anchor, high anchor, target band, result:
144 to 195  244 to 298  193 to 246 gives 0.04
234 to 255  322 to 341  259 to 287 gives -0.03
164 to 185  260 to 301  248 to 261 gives 0.07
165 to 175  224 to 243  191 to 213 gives 0.01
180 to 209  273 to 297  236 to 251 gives 0.06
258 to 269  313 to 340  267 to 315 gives -0.07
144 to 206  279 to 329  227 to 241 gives 0.06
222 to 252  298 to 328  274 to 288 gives -0.02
